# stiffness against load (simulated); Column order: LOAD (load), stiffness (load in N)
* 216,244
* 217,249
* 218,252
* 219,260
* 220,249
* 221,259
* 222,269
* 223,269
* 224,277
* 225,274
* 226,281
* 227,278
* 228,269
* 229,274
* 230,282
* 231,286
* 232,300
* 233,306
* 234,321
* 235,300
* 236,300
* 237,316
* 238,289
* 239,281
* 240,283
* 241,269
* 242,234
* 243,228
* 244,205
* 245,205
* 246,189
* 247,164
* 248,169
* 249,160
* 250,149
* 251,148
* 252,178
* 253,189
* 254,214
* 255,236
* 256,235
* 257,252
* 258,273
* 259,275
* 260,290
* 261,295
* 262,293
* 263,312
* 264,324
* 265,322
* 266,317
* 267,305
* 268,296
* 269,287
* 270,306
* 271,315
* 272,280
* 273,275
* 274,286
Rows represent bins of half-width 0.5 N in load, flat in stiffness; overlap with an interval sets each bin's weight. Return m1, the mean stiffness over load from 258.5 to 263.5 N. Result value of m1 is 293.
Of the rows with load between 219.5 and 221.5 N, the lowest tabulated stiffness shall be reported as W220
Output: 249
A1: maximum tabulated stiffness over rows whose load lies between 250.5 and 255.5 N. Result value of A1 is 236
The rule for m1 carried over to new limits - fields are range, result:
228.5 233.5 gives 290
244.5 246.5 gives 197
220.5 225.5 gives 270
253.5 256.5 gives 228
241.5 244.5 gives 222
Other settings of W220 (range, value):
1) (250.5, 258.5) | 148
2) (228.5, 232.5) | 274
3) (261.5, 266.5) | 293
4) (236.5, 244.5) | 205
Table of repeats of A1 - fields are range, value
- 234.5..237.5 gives 316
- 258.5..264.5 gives 324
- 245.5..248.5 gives 189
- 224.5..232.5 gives 300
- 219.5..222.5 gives 269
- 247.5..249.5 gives 169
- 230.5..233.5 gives 306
